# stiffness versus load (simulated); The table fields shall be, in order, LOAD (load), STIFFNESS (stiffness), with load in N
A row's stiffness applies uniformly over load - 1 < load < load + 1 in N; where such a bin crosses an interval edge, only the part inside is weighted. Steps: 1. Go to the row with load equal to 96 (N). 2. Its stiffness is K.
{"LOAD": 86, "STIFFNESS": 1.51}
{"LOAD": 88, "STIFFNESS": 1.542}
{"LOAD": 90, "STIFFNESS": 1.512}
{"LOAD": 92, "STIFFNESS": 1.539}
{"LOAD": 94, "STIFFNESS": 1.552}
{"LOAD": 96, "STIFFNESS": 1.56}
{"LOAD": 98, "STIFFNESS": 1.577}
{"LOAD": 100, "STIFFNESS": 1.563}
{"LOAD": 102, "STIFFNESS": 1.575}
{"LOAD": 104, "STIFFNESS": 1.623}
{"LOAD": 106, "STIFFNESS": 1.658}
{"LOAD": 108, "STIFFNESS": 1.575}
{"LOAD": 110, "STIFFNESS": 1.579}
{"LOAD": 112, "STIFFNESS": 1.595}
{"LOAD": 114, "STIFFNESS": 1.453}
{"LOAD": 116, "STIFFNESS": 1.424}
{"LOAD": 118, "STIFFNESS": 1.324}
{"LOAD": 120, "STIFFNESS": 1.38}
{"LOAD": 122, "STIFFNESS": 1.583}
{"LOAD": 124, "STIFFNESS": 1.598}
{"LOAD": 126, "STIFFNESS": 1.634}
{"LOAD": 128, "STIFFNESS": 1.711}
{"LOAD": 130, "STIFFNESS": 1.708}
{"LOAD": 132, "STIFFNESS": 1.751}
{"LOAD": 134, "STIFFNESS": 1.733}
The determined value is 1.56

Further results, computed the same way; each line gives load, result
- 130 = 1.708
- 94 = 1.552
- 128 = 1.711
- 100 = 1.563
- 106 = 1.658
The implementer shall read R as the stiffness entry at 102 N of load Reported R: 1.575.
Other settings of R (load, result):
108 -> 1.575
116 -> 1.424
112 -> 1.595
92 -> 1.539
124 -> 1.598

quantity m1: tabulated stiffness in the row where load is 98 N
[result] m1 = 1.577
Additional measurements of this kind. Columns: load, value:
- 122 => 1.583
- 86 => 1.51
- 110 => 1.579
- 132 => 1.751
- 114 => 1.453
